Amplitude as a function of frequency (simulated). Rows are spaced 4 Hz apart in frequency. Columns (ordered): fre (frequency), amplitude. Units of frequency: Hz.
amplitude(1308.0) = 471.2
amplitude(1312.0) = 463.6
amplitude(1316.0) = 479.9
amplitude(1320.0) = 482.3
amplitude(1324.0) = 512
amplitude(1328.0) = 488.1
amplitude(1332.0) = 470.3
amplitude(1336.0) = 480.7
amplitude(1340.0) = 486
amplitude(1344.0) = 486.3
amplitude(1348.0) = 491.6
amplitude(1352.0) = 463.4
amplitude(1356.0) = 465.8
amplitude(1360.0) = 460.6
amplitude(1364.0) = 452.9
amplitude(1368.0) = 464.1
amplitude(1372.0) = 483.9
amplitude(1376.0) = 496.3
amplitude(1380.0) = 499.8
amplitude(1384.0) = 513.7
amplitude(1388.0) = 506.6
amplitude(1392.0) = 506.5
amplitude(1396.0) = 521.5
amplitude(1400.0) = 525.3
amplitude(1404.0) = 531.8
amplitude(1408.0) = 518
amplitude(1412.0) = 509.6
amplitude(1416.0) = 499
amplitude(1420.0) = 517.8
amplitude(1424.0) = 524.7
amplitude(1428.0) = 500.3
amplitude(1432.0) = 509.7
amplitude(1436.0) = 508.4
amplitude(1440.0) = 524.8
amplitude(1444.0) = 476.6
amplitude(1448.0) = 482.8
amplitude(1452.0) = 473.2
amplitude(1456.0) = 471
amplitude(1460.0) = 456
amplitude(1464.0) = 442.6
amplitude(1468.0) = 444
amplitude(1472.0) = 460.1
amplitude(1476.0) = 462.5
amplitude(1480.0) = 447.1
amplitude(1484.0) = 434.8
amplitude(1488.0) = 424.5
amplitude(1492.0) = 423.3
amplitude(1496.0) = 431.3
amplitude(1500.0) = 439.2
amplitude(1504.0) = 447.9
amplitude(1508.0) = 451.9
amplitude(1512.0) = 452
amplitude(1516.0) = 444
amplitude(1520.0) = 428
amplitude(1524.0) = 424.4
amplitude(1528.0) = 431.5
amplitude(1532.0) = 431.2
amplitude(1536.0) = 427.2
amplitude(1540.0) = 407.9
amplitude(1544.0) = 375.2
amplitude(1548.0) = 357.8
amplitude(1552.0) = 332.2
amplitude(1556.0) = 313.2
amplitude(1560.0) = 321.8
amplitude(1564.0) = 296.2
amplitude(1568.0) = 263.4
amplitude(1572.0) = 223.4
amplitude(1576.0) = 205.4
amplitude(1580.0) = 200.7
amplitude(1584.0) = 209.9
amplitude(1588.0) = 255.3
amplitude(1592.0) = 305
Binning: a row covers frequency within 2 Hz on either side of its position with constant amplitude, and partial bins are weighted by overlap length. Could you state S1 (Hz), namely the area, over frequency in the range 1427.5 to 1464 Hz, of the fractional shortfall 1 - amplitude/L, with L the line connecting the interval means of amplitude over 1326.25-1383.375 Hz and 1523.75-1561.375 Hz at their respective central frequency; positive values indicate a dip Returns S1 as -4.6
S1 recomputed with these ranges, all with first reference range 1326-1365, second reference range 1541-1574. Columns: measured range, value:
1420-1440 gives -5.0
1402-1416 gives -3.0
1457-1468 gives -1.8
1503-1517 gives -4.0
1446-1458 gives -2.5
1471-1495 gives -4.6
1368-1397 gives -3.5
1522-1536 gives -3.9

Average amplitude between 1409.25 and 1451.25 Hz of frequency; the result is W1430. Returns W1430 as 505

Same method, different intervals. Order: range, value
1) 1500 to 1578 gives 372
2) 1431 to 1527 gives 456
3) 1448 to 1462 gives 469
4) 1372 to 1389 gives 502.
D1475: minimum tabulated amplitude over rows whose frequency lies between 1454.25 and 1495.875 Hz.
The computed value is 423.3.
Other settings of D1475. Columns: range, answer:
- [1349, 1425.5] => 452.9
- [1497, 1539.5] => 424.4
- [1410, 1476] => 442.6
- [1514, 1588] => 200.7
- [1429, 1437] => 508.4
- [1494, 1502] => 431.3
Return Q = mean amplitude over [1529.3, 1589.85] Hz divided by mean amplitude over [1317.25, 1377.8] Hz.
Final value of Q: 0.6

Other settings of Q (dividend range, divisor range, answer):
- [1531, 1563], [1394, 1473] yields 0.74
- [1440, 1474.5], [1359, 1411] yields 0.93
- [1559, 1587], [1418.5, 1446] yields 0.48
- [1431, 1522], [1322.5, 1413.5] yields 0.93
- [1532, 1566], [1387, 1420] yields 0.70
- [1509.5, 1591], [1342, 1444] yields 0.68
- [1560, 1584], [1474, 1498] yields 0.55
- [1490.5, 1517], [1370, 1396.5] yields 0.88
